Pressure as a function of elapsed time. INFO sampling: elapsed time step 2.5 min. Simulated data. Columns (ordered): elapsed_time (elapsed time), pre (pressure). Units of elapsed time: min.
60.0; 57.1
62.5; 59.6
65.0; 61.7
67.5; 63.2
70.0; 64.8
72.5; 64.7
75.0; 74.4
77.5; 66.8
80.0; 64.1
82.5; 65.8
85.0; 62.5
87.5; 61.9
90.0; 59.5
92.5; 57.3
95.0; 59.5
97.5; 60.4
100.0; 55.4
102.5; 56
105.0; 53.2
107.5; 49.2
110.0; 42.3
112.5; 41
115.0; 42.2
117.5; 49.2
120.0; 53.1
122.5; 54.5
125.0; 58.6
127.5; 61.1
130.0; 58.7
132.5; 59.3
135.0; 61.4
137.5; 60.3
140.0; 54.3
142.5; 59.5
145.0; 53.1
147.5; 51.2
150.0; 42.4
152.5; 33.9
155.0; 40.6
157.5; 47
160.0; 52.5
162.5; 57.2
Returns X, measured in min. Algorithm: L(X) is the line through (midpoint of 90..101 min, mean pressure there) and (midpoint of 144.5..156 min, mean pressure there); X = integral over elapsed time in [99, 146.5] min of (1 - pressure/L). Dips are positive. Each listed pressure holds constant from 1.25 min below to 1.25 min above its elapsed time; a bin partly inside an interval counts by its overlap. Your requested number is -3.0 min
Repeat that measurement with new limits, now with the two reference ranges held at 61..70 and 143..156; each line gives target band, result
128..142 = -3.17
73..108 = -2.32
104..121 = 1.78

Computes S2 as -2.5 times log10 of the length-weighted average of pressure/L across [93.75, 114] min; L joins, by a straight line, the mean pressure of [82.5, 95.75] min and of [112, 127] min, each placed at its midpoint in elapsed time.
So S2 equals 0.08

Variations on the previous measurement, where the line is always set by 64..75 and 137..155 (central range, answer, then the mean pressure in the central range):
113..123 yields 0.13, 48.7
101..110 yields 0.13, 51.4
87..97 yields 0.02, 59.4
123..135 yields -0.12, 59.3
